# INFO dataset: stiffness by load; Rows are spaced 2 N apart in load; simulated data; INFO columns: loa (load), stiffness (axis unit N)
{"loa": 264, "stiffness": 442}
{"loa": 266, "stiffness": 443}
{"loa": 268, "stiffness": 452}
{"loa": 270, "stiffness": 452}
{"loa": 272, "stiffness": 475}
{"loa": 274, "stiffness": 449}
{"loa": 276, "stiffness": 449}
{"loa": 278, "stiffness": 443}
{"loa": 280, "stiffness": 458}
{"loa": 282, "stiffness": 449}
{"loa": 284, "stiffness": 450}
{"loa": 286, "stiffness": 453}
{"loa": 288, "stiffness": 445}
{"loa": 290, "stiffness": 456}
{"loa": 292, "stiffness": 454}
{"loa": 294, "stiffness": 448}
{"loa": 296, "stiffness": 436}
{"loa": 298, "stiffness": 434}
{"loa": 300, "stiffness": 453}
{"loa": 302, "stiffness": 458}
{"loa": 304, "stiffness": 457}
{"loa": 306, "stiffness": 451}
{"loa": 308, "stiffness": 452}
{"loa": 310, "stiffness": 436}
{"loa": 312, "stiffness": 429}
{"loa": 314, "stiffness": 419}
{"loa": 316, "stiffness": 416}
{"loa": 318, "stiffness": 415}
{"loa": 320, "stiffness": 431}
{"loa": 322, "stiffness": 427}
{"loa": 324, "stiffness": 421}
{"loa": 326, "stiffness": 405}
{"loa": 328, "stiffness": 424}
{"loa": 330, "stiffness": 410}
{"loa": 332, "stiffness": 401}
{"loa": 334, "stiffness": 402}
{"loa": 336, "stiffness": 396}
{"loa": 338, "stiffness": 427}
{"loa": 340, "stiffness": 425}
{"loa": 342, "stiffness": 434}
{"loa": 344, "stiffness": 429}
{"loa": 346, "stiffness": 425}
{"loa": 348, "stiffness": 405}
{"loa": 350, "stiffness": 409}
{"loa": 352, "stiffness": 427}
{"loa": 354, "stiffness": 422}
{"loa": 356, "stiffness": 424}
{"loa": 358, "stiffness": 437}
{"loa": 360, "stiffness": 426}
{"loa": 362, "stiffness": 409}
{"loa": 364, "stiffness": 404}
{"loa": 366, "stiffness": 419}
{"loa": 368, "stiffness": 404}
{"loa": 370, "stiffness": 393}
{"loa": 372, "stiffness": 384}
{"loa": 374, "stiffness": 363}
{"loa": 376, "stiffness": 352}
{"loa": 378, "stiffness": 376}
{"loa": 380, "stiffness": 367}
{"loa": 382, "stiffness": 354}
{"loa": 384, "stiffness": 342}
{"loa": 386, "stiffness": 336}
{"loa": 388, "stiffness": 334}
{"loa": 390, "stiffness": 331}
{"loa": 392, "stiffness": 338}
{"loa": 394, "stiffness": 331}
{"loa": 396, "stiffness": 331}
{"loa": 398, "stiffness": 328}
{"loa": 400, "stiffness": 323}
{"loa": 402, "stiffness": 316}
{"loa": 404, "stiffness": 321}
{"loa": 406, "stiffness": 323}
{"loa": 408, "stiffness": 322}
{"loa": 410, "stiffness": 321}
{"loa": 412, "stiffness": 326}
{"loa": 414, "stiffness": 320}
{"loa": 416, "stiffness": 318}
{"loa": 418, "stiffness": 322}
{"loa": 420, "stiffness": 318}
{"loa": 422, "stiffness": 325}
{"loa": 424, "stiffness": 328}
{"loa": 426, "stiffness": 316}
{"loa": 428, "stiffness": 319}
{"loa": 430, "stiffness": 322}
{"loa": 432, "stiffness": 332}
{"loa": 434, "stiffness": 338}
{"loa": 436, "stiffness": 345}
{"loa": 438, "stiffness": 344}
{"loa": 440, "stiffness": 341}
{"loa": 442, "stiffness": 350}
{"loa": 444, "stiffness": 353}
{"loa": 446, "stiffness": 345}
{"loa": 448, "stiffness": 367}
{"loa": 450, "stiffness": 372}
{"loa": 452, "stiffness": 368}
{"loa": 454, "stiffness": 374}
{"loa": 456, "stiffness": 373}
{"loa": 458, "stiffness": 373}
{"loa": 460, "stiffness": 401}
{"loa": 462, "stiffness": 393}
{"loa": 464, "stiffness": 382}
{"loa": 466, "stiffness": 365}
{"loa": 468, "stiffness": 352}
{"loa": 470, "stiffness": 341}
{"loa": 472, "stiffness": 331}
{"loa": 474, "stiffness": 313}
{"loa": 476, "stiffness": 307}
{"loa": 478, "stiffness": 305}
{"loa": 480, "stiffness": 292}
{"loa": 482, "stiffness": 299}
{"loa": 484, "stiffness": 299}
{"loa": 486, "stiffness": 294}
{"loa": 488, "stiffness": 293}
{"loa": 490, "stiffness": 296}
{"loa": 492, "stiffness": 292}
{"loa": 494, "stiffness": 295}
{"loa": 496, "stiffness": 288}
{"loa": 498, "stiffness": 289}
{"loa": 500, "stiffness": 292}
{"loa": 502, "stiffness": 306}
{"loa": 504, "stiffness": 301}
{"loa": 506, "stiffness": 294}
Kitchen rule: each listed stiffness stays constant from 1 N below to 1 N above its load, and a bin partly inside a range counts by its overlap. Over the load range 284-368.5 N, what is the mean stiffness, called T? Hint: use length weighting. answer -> 428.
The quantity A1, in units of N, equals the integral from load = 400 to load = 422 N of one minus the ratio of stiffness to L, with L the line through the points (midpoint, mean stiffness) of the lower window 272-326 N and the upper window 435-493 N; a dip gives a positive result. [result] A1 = 3.0 N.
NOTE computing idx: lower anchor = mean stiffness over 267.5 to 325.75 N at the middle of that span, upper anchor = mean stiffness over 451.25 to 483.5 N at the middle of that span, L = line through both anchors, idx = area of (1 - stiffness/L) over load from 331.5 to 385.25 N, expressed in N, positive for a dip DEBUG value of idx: 0.9 N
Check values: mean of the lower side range 443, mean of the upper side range 347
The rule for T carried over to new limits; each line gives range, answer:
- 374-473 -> 343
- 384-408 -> 329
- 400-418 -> 321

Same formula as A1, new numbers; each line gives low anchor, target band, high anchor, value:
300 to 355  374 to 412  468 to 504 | 3.89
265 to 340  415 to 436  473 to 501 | 1.13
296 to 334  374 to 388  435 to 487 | 1.35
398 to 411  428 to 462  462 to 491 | -3.64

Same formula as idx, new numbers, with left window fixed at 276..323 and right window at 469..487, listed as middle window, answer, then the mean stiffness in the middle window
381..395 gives 1.4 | 338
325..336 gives 0.3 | 407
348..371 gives -1.0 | 415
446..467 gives -3.3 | 375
